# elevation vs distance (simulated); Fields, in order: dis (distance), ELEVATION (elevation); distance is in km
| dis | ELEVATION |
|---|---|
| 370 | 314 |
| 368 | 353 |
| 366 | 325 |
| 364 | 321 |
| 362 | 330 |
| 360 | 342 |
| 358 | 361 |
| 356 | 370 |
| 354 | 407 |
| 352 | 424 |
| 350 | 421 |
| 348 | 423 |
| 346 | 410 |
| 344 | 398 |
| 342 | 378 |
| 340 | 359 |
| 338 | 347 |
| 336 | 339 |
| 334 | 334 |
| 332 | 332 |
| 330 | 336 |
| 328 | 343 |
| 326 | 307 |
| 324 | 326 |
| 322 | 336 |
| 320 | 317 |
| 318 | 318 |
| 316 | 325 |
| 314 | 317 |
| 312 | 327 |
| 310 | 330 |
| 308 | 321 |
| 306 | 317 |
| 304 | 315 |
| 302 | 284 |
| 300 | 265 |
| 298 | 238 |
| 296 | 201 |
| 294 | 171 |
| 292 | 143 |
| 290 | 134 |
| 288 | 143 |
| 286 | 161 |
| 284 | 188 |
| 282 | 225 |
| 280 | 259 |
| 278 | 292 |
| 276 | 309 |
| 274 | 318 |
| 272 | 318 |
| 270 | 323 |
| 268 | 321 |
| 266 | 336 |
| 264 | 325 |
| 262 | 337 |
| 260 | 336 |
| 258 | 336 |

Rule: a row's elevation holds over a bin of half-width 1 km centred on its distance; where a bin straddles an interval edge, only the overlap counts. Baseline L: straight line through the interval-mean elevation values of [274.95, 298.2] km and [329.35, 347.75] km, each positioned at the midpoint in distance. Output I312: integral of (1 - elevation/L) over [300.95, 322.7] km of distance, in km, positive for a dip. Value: -3.0 km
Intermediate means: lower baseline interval 204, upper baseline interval 362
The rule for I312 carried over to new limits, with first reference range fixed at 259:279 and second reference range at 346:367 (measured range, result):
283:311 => 9.1 km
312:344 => 1.9 km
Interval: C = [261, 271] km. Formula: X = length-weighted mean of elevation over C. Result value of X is 328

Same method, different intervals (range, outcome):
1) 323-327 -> 316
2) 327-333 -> 337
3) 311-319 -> 322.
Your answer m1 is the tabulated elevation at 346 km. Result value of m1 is 410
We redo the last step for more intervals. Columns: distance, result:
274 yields 318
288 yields 143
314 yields 317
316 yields 325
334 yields 334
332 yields 332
